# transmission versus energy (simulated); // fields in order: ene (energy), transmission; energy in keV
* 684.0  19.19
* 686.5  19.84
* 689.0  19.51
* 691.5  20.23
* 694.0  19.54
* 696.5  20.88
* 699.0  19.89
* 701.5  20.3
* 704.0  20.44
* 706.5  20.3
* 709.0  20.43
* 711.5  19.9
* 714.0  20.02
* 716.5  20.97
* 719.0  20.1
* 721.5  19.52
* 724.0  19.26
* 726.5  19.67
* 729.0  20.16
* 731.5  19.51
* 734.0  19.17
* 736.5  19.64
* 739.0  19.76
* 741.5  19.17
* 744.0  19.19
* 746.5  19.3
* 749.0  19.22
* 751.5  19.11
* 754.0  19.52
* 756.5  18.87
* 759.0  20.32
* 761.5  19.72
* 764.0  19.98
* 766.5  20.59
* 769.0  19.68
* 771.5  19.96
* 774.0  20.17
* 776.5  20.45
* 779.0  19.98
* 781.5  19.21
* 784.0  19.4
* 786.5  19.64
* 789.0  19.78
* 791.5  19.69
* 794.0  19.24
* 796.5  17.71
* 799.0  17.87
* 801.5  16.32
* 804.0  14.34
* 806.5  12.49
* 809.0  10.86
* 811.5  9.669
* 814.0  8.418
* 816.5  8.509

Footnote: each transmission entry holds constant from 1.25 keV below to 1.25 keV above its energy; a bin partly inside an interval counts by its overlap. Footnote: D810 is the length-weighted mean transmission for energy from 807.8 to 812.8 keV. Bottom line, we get 10.2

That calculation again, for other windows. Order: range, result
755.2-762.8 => 19.6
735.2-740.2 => 19.7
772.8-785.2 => 19.8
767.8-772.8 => 19.8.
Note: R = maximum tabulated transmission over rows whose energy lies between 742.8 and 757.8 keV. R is 19.52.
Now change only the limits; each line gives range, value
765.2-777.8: 20.59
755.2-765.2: 20.32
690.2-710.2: 20.88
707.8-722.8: 20.97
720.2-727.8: 19.67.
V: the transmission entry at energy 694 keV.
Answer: 19.54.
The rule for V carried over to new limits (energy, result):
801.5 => 16.32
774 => 20.17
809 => 10.86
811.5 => 9.669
